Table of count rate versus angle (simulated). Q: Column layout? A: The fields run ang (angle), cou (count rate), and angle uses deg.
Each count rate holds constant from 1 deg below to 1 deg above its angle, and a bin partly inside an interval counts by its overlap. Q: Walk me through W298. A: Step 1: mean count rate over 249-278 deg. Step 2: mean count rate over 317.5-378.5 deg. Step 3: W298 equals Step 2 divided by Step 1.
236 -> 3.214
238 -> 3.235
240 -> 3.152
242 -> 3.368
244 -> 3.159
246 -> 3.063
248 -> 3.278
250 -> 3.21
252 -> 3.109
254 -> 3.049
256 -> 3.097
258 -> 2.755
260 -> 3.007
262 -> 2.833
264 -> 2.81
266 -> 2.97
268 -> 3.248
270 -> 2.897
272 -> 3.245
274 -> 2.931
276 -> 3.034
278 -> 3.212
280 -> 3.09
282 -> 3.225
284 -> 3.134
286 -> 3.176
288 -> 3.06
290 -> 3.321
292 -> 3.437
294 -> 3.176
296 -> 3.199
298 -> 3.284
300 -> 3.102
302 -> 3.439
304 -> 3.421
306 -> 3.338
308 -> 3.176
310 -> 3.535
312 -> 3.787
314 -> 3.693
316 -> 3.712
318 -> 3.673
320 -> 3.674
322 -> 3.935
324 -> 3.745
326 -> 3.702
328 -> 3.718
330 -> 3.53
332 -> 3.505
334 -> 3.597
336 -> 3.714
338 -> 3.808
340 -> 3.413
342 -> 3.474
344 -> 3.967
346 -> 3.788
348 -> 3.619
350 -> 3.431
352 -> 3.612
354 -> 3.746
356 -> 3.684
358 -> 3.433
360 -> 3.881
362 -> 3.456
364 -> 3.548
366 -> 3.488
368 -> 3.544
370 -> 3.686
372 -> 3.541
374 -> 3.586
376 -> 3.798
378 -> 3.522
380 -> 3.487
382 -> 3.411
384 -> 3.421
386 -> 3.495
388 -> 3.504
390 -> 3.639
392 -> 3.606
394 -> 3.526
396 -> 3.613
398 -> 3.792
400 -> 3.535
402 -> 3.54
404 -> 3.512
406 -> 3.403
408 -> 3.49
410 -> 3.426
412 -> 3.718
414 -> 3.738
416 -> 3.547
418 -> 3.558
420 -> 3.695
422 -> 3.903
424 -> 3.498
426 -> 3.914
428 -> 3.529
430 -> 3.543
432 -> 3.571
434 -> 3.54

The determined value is 1.20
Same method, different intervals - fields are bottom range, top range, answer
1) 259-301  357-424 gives 1.15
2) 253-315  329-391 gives 1.13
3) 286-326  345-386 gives 1.04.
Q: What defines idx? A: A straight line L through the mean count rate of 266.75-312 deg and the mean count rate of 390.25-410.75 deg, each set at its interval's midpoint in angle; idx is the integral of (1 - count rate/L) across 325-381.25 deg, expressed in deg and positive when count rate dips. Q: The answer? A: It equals -3.4 deg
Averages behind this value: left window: 3.22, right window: 3.55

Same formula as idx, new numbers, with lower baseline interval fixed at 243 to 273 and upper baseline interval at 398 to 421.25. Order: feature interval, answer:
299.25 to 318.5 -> -1.56 deg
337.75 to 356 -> -1.58 deg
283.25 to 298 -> -0.27 deg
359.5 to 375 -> -0.70 deg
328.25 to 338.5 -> -0.99 deg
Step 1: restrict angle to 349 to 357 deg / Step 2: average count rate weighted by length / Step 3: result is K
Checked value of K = 3.62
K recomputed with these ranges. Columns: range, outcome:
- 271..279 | 3.11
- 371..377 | 3.64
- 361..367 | 3.5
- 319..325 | 3.78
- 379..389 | 3.46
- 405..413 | 3.51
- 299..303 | 3.27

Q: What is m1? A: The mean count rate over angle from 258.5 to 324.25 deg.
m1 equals 3.28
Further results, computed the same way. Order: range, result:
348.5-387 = 3.57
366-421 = 3.57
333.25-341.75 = 3.62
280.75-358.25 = 3.51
